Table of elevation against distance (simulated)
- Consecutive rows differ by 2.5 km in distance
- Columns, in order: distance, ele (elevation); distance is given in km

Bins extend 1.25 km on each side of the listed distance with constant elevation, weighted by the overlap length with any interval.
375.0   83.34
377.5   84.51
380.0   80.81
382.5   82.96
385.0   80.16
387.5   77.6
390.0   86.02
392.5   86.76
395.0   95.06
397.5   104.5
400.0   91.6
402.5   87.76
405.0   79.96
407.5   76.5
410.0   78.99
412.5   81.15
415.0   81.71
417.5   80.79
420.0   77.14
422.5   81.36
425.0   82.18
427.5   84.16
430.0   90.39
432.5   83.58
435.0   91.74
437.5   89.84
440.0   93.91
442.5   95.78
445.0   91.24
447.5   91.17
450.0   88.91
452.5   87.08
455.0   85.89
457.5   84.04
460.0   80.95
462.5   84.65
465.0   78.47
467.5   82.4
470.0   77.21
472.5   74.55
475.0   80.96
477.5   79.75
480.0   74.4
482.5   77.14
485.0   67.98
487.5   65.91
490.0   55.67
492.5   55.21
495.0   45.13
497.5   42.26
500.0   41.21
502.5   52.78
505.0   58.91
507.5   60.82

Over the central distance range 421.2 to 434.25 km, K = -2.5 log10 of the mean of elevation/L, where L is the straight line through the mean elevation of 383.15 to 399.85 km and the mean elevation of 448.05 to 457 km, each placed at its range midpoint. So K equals 0.04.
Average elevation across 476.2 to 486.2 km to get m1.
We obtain 74.9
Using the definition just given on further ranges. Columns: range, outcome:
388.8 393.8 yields 86.5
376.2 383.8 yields 82.7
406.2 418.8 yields 79.8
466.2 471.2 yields 79.8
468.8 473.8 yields 75.9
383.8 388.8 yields 78.9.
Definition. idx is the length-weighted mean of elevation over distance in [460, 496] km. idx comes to 71.9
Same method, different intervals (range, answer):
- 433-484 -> 84.4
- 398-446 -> 85.5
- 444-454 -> 89.5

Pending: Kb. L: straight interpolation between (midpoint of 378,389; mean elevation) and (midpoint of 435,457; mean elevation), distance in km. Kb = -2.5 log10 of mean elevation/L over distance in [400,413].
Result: 0.03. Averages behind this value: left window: 80.8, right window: 90.3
